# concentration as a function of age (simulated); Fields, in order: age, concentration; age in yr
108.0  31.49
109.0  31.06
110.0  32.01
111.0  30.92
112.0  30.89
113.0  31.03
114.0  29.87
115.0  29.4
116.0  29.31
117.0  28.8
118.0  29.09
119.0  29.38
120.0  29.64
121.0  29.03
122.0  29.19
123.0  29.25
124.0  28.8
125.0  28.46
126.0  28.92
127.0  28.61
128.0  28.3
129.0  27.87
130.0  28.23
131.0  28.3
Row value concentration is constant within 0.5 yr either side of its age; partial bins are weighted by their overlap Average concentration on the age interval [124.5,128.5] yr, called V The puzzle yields 28.6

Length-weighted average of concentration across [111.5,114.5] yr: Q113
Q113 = 30.6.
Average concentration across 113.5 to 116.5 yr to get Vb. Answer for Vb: 29.5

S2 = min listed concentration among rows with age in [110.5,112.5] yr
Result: 30.89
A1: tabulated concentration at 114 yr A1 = 29.87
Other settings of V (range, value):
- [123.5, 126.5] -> 28.7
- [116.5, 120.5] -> 29.2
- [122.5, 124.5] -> 29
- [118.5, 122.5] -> 29.3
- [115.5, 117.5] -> 29.1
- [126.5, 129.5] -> 28.3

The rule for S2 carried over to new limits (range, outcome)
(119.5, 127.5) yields 28.46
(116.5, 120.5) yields 28.8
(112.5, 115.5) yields 29.4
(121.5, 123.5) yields 29.19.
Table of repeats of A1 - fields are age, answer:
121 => 29.03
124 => 28.8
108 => 31.49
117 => 28.8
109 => 31.06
